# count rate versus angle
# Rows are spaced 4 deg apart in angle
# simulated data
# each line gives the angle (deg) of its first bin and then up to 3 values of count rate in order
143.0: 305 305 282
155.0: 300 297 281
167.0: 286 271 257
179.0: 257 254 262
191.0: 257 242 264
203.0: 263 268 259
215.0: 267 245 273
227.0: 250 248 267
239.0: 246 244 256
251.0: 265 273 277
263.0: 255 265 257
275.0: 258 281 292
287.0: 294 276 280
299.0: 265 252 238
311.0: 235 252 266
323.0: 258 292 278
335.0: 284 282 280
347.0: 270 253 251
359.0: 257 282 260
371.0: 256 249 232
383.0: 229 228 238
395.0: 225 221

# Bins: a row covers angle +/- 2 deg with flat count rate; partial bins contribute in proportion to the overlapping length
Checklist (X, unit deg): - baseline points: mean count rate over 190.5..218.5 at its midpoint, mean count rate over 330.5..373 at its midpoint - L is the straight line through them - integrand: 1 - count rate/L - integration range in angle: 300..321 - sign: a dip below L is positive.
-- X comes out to 1.3 deg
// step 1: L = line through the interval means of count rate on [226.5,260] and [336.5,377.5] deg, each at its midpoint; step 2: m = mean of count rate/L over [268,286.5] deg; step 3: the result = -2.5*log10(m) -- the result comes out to -0.055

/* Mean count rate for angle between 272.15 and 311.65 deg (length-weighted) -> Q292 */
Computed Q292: 268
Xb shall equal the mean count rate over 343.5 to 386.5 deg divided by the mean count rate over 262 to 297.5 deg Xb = 0.9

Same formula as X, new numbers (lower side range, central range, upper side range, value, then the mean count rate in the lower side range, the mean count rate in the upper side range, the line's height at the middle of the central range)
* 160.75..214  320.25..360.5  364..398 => -4.2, 263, 240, 245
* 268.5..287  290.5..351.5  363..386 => -1.0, 274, 248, 262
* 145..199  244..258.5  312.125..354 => 0.4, 273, 270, 272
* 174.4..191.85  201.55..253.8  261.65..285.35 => 1.0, 257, 269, 263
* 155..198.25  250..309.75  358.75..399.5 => -3.0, 268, 244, 256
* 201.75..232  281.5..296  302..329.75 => -1.6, 259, 257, 258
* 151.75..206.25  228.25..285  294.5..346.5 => 0.9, 269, 266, 267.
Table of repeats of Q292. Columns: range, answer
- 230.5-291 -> 266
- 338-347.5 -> 278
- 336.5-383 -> 260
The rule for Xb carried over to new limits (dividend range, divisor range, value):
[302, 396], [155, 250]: 0.98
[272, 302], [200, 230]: 1.06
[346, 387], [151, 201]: 0.94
